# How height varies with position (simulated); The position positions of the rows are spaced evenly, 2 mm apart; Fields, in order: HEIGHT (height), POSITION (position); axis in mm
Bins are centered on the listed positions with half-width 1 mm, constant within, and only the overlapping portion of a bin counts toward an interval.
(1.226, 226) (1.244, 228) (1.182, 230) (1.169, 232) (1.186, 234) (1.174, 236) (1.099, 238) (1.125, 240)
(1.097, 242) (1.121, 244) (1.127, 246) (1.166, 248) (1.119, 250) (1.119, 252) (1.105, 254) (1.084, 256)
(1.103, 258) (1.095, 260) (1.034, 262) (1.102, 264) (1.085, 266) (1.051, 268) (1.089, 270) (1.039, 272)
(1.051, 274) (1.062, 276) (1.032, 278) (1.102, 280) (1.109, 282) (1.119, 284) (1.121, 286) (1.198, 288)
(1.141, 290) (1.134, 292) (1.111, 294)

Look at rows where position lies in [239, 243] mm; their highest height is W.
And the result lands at 1.125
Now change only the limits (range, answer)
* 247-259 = 1.166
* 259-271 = 1.102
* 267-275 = 1.089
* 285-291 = 1.198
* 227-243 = 1.244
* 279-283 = 1.109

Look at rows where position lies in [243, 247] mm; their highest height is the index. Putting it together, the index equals 1.127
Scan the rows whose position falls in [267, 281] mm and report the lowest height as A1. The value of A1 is 1.032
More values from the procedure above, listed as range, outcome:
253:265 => 1.034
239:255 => 1.097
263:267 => 1.085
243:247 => 1.121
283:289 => 1.119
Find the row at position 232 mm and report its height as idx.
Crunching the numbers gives 1.169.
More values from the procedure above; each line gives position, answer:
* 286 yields 1.121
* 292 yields 1.134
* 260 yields 1.095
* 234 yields 1.186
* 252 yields 1.119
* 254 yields 1.105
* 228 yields 1.244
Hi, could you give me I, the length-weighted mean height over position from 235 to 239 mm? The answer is 1.14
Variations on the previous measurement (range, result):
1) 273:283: 1.07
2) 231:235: 1.18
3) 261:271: 1.07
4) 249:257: 1.11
